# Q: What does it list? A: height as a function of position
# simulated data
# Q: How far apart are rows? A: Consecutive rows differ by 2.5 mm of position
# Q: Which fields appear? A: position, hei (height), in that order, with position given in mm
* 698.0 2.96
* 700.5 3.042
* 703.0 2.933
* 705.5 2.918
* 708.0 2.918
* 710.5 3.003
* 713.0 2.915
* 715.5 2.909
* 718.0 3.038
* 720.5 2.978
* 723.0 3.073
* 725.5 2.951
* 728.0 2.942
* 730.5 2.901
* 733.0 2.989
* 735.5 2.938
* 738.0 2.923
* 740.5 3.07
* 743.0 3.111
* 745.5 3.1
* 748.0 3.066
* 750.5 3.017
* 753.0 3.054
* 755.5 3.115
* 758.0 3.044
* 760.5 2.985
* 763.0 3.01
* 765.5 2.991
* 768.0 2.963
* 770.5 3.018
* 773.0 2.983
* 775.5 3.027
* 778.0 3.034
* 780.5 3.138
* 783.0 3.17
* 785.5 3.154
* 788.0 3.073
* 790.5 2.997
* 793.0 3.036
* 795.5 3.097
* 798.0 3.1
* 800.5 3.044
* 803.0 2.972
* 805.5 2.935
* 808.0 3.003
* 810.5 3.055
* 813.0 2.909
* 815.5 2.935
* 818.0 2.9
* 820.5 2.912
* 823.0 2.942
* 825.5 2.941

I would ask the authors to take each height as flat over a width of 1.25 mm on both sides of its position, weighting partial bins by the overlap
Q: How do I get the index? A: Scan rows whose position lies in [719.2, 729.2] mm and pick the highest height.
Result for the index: 3.073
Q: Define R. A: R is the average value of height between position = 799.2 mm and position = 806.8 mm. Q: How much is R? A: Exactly 2.98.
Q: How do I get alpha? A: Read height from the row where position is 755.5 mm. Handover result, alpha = 3.115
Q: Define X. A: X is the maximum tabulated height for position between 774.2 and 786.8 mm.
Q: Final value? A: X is 3.17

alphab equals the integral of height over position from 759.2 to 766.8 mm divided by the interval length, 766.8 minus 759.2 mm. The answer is 3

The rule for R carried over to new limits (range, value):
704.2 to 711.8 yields 2.95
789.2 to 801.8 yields 3.05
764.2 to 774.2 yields 2.99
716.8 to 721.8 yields 3.01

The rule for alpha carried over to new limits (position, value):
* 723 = 3.073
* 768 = 2.963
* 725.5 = 2.951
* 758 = 3.044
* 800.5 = 3.044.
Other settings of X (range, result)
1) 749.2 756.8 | 3.115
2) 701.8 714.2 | 3.003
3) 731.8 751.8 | 3.111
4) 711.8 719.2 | 3.038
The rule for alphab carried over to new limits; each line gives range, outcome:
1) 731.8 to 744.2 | 3.01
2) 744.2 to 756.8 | 3.07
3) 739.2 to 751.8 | 3.07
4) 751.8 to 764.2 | 3.04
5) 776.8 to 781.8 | 3.09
